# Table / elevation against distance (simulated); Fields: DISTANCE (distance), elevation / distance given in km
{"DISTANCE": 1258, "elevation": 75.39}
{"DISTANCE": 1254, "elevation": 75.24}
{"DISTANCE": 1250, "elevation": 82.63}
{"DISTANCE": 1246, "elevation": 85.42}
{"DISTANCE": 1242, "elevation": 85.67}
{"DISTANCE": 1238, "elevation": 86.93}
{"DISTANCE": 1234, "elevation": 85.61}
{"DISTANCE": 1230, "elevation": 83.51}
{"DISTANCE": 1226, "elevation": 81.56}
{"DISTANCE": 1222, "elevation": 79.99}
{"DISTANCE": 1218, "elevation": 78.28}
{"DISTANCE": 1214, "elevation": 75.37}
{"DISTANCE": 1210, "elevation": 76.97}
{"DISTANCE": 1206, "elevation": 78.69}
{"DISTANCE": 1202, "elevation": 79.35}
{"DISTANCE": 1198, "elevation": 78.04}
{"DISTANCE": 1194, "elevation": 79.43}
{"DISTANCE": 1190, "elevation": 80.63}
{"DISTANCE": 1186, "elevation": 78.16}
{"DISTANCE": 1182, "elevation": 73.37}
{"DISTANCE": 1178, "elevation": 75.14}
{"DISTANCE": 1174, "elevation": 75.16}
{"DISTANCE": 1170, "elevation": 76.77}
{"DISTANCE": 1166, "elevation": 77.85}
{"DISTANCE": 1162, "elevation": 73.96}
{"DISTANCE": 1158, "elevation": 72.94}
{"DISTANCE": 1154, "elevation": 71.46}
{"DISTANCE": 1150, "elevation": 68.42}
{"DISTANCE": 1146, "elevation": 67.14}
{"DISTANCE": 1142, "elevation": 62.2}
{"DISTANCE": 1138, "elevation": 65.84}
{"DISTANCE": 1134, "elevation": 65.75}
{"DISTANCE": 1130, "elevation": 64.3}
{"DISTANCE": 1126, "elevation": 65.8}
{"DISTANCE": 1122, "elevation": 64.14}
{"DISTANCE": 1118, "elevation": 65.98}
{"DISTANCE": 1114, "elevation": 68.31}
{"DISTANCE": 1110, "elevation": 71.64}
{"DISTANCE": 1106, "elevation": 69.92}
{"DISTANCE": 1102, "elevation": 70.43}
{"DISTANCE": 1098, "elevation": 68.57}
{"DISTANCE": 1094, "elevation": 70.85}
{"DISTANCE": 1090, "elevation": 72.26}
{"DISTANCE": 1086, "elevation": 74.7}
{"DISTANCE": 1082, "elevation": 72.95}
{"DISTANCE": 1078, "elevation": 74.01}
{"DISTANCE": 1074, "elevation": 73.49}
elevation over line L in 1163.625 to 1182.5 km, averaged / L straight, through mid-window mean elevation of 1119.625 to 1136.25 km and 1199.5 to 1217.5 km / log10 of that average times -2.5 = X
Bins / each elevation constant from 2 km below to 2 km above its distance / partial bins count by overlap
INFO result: -0.05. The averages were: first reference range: 65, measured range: 75.8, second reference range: 77.7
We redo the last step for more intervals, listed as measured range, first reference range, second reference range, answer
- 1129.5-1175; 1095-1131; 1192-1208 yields 0.040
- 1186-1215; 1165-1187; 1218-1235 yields 0.005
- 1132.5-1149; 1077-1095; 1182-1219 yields 0.155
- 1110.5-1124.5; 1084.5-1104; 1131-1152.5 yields 0.031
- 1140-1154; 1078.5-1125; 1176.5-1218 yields 0.107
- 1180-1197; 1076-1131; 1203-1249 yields 0.001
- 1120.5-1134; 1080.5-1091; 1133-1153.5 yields 0.054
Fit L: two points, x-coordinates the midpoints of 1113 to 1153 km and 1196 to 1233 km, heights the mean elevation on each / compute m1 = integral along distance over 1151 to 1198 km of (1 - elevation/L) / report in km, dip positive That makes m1 -2.0 km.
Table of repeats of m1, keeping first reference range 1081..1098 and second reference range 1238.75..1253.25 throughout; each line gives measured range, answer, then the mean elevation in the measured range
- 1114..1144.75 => 4.1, 65.1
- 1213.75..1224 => 0.5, 78.3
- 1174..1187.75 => 0.6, 75.5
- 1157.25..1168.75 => 0.4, 75.3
